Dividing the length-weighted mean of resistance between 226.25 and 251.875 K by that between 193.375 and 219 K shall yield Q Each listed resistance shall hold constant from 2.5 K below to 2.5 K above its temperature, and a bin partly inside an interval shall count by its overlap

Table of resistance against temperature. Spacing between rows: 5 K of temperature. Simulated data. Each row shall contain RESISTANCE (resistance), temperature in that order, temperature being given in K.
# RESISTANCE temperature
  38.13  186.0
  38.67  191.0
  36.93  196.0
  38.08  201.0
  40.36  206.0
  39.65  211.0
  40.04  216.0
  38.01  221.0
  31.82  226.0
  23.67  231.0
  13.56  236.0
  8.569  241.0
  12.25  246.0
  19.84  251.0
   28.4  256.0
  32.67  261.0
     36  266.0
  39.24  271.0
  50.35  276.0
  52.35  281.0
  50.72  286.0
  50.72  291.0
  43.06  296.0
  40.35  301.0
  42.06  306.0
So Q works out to 0.4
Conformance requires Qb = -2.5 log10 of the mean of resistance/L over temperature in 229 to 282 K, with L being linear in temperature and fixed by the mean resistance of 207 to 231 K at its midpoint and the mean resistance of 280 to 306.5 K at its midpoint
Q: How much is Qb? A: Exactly 0.44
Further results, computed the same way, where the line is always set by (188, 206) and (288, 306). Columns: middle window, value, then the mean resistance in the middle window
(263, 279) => 0.03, 41.9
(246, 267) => 0.49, 26.7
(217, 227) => 0.10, 36.1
